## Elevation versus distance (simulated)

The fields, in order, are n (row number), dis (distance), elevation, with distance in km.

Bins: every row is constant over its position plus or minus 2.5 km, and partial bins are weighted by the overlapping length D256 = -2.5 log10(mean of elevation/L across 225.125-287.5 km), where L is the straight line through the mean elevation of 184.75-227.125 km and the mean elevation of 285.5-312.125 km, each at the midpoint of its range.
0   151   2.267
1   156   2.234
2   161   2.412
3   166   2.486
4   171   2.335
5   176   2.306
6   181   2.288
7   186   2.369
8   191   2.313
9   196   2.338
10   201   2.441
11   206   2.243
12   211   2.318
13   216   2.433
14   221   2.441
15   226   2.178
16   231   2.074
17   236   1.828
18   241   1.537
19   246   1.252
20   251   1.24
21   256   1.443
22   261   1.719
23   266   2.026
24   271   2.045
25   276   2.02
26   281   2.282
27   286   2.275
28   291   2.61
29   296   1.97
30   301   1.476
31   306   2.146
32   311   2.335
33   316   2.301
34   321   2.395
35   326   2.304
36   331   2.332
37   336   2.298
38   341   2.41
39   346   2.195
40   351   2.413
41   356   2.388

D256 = 0.21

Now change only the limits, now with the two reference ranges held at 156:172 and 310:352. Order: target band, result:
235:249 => 0.49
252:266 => 0.40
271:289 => 0.08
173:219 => 0.02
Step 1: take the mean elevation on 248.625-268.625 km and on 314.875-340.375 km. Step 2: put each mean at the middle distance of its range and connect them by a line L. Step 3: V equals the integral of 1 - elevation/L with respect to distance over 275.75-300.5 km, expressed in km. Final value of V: -3.6 km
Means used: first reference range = 1.61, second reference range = 2.33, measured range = 2.19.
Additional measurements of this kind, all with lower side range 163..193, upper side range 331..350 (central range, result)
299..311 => 2.0 km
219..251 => 7.0 km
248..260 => 4.9 km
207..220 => -0.1 km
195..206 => -0.1 km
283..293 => -0.4 km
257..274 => 3.2 km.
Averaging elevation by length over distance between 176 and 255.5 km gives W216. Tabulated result 2.08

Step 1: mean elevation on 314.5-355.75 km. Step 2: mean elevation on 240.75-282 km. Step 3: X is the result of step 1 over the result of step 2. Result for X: 1.36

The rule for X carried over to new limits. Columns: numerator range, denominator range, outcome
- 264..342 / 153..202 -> 0.94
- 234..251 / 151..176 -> 0.63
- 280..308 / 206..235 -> 0.94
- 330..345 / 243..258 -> 1.77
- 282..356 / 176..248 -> 1.04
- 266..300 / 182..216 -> 0.92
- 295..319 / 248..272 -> 1.24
